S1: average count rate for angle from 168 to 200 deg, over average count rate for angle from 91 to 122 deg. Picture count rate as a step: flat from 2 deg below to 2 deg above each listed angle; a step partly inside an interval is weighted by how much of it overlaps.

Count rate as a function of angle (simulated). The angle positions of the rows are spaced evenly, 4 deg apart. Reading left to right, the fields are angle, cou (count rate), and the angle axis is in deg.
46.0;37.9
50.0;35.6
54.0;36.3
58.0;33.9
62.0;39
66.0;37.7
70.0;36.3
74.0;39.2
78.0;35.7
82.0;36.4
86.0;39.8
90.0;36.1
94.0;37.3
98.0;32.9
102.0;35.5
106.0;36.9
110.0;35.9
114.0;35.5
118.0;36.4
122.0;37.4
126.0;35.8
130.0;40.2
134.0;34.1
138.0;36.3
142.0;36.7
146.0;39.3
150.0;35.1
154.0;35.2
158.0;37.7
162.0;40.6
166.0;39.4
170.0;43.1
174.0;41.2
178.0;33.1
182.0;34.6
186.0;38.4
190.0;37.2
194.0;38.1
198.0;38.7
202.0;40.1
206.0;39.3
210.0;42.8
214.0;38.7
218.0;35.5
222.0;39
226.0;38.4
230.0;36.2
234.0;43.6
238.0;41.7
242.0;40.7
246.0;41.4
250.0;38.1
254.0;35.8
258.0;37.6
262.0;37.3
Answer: 1.06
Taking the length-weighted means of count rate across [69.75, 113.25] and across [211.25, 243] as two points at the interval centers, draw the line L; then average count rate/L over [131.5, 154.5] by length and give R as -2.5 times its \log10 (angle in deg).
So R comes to 0.04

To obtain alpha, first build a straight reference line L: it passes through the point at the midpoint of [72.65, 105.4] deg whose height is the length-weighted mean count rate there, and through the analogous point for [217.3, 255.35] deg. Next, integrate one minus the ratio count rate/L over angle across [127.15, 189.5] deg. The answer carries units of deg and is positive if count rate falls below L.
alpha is 0.3 deg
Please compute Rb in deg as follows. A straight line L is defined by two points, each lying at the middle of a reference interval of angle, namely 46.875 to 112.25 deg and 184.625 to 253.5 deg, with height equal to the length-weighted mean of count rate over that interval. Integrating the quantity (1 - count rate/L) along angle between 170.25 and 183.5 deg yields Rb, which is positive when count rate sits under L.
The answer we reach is 0.4 deg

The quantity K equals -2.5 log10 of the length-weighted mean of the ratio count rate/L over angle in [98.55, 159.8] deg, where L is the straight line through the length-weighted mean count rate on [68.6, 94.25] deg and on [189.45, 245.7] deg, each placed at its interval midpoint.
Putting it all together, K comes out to 0.05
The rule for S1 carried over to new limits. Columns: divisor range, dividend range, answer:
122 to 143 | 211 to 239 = 1.06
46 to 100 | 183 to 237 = 1.06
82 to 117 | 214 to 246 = 1.09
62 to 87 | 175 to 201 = 0.99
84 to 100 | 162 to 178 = 1.10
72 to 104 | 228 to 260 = 1.08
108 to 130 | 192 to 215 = 1.08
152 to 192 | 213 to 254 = 1.03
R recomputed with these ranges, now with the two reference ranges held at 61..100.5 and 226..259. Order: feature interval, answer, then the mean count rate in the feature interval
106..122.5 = 0.04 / 36.3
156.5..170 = -0.05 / 39.9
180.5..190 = 0.05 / 36.7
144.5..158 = 0.04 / 36.6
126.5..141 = 0.03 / 36.7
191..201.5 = 0.00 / 38.5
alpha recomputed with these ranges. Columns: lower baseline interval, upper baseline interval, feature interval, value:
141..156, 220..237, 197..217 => -0.6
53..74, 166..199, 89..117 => 1.2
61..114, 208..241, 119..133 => 0.0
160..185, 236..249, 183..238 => 1.4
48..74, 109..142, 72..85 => -0.2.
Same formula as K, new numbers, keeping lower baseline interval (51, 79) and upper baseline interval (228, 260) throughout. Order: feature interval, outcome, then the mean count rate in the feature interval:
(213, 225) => 0.04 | 37.7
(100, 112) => 0.04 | 36.1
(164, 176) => -0.08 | 41.2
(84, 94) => -0.02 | 37.8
